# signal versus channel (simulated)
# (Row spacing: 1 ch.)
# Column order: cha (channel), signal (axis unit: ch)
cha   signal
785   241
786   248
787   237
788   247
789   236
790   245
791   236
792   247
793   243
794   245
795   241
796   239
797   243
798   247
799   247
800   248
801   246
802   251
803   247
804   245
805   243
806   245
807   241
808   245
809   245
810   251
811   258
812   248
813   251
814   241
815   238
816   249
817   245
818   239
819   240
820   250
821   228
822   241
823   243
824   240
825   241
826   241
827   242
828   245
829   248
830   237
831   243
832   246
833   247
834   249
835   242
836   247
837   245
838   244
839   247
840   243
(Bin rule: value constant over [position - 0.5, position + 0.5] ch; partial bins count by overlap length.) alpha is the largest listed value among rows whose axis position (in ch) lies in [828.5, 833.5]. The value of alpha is 248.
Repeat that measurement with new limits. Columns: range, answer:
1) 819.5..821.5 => 250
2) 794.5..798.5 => 247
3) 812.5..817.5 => 251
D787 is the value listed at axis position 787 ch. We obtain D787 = 237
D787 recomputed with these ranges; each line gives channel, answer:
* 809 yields 245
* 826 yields 241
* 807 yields 241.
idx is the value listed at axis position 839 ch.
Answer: 247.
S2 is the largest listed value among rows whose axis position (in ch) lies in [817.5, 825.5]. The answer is 250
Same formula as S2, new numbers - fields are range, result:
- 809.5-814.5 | 258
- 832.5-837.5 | 249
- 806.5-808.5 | 245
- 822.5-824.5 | 243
